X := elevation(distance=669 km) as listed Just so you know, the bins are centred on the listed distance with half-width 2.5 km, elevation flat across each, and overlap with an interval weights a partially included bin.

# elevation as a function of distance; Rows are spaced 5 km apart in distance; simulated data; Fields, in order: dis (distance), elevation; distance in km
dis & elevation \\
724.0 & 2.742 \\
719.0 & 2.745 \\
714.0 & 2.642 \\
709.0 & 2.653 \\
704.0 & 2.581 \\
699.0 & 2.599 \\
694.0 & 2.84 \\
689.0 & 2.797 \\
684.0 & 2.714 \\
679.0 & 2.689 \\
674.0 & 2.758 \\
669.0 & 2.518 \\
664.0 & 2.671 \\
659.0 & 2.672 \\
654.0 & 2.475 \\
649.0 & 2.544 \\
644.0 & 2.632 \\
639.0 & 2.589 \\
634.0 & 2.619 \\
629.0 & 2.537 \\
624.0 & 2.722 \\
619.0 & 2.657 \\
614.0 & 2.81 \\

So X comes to 2.518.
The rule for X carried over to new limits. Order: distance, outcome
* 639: 2.589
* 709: 2.653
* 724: 2.742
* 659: 2.672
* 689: 2.797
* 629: 2.537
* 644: 2.632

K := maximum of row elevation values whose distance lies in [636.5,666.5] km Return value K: 2.672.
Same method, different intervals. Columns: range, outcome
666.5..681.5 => 2.758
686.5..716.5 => 2.84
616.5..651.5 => 2.722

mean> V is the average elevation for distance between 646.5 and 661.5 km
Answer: 2.56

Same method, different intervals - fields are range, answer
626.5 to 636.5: 2.58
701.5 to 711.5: 2.62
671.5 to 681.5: 2.72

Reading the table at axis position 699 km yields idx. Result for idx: 2.599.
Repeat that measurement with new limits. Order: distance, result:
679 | 2.689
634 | 2.619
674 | 2.758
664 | 2.671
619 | 2.657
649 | 2.544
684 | 2.714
